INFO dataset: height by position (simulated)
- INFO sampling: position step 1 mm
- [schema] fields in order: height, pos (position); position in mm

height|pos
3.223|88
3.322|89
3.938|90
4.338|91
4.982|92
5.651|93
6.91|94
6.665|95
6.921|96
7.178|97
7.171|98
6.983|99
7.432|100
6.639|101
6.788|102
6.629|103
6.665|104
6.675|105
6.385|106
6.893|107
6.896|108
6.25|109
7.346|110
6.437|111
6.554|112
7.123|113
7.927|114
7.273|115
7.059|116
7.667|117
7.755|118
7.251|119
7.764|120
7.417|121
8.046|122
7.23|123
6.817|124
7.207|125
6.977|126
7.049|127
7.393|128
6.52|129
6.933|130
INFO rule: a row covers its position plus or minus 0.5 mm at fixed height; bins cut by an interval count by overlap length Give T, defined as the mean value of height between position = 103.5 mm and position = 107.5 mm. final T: 6.65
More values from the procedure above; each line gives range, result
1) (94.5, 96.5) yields 6.79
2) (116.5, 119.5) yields 7.56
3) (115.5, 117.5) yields 7.36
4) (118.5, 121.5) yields 7.48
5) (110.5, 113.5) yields 6.7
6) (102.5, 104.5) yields 6.65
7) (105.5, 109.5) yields 6.61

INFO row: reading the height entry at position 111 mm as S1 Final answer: 6.437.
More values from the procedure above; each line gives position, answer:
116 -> 7.059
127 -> 7.049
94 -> 6.91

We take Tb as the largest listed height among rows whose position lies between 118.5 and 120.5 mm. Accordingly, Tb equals 7.764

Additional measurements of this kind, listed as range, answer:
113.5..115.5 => 7.927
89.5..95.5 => 6.91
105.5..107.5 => 6.893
